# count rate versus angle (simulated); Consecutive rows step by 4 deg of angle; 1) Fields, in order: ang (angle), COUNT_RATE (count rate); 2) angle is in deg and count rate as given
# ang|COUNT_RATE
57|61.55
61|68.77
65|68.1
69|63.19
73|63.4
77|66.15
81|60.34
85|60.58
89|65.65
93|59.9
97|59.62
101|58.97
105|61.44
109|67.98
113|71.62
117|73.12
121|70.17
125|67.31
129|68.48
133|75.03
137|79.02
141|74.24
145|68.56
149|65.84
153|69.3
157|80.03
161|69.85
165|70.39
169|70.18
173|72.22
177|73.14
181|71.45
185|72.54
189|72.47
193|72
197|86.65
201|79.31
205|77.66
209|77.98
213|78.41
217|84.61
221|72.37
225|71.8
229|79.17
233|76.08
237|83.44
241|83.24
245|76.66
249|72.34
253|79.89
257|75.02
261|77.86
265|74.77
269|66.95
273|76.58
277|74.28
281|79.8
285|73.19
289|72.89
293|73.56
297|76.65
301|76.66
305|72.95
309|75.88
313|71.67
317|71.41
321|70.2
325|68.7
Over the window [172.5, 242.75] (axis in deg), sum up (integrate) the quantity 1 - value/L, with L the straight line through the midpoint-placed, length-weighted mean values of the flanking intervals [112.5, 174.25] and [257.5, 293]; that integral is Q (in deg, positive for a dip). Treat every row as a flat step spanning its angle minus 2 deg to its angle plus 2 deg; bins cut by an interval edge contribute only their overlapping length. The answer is -3.83 deg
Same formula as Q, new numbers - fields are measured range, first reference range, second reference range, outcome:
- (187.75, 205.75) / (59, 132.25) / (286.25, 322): -2.18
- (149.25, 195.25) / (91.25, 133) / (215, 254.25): 0.02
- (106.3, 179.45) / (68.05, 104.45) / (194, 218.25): -0.93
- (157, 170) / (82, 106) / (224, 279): -0.75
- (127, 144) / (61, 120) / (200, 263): -1.25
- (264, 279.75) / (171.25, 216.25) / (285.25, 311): 0.35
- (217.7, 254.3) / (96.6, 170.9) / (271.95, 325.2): -2.55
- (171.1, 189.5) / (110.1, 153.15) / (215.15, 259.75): 0.45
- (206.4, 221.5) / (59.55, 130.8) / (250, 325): -1.73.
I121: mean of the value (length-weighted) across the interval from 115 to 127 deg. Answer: 70.2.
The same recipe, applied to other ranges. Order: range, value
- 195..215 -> 80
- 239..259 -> 77.4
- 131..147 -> 74.2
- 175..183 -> 72.3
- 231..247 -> 79.9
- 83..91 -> 63.1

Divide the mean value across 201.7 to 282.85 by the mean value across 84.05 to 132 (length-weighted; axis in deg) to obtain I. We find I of 1.17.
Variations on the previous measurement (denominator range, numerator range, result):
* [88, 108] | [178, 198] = 1.21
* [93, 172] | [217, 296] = 1.10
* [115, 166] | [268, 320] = 1.03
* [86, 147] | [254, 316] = 1.10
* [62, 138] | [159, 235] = 1.14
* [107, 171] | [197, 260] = 1.10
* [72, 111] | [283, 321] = 1.18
